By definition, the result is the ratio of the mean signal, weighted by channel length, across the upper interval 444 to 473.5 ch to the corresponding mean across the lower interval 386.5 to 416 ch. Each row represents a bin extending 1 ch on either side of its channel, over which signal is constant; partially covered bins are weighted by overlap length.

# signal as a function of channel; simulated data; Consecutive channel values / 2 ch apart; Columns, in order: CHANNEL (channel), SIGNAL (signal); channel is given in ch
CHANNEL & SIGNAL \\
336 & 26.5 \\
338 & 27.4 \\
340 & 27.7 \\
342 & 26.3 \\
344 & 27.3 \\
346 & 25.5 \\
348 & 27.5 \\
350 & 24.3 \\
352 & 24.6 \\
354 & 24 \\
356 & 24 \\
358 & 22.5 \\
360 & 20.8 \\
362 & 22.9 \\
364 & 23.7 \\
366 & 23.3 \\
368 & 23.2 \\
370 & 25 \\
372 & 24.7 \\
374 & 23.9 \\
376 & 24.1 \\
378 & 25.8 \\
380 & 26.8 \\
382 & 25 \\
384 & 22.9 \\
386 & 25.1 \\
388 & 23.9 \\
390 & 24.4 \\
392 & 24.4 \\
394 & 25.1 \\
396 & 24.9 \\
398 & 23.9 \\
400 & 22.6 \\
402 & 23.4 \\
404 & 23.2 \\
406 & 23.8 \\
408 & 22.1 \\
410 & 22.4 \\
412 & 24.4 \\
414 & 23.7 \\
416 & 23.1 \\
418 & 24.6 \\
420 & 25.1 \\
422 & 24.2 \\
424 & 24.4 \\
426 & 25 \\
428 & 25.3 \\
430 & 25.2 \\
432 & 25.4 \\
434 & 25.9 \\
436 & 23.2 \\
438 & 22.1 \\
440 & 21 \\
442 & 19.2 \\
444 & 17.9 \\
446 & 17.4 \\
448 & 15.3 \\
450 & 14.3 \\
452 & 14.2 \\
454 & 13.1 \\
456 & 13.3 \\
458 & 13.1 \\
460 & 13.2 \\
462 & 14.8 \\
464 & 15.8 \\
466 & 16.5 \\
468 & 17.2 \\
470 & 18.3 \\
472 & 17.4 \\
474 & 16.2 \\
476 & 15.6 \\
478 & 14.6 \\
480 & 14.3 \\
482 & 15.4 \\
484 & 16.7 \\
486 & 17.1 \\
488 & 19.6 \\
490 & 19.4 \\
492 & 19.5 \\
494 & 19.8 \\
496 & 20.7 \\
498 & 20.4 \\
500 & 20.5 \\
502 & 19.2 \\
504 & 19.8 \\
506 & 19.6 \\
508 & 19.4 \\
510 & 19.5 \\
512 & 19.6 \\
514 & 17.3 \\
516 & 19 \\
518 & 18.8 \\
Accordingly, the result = 0.6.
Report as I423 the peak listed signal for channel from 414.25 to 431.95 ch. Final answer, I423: 25.3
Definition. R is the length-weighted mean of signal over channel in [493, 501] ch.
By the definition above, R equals 20.3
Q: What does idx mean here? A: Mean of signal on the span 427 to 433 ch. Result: 25.3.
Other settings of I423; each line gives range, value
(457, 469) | 17.2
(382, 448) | 25.9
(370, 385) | 26.8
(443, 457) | 17.9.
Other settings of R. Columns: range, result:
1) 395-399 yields 24.4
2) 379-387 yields 24.9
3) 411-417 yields 23.7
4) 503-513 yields 19.6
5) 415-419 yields 23.9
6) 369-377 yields 24.4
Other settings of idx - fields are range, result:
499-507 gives 19.8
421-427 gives 24.5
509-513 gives 19.6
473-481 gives 15.2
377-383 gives 25.9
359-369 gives 22.8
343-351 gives 26.1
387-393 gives 24.2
